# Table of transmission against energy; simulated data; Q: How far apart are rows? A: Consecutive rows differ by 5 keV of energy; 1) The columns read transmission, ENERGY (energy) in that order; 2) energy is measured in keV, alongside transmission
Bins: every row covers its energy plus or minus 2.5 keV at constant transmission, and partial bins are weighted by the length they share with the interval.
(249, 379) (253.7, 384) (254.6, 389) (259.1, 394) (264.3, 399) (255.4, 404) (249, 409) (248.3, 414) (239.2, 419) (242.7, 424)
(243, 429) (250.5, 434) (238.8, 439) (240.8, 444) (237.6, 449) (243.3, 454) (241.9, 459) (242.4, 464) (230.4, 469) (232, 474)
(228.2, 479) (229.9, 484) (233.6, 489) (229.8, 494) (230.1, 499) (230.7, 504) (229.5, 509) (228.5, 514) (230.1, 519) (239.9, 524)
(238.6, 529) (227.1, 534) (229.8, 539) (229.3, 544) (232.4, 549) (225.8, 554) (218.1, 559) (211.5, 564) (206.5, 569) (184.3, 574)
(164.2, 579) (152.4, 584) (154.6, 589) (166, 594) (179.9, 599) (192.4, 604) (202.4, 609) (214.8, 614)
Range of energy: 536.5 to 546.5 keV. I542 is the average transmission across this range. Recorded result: 230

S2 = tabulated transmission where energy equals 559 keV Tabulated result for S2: 218.1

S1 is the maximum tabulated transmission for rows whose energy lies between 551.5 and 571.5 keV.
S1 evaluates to 225.8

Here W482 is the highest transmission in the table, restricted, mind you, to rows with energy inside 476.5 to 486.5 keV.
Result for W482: 229.9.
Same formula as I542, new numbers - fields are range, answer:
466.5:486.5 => 230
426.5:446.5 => 243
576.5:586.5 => 158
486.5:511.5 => 231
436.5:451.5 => 239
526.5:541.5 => 232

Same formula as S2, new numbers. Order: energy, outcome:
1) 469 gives 230.4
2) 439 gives 238.8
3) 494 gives 229.8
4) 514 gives 228.5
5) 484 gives 229.9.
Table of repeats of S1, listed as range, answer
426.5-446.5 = 250.5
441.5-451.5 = 240.8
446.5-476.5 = 243.3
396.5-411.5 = 264.3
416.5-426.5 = 242.7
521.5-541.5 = 239.9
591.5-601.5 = 179.9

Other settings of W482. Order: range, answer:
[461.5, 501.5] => 242.4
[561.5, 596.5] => 211.5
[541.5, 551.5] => 232.4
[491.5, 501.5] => 230.1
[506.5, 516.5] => 229.5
